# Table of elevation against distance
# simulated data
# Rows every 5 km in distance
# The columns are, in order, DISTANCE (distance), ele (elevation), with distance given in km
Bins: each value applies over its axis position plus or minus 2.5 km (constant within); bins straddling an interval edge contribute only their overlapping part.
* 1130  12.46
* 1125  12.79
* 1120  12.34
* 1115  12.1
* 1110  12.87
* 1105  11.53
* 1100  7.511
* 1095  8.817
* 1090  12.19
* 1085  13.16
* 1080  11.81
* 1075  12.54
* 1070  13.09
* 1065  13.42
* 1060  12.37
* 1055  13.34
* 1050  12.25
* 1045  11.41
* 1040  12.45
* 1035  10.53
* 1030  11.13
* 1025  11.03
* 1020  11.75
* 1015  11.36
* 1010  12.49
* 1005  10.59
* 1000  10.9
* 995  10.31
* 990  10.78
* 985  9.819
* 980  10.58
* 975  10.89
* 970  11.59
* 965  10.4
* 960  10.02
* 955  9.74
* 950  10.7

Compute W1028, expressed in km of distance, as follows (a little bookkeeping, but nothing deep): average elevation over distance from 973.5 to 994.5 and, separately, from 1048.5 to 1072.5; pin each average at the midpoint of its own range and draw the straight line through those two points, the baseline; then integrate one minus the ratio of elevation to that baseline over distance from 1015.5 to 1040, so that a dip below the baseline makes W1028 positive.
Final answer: 1.2 km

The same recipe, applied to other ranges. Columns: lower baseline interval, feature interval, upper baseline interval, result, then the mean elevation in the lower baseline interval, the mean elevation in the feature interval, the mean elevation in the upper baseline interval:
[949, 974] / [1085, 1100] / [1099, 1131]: 1.5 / 10.5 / 10.4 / 11.8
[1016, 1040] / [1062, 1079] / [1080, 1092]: -1.0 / 11.3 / 12.9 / 12.5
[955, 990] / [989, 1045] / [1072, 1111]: -2.3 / 10.5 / 11.2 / 11.3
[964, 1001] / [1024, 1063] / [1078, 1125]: -2.8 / 10.7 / 11.9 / 11.4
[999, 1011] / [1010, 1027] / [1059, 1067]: 0.1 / 11.2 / 11.6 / 13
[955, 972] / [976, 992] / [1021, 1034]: 0.4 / 10.5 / 10.4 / 11.1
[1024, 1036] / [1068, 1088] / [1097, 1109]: -4.6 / 10.9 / 12.6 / 9.91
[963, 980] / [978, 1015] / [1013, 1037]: 0.7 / 10.9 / 10.8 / 11.2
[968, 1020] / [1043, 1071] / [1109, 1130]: -2.2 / 11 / 12.6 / 12.5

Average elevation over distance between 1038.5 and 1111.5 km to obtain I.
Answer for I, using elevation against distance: 11.9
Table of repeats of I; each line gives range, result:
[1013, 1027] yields 11.4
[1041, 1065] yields 12.5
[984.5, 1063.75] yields 11.5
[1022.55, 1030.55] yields 11.1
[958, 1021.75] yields 10.9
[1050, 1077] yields 12.9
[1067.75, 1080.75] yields 12.6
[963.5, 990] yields 10.7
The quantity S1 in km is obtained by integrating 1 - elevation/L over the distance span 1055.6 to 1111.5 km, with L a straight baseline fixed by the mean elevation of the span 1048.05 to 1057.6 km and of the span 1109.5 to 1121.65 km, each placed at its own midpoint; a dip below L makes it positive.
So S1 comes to 3.6 km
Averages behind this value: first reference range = 12.8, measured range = 11.8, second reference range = 12.4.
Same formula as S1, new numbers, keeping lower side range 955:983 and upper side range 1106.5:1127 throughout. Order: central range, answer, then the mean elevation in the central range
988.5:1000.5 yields 0.3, 10.6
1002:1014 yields -0.4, 11.5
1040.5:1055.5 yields -0.8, 12.2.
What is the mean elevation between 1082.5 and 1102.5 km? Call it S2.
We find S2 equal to 10.4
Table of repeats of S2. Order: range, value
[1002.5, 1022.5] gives 11.5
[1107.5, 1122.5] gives 12.4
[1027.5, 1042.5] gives 11.4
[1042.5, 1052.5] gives 11.8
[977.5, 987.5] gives 10.2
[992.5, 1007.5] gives 10.6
